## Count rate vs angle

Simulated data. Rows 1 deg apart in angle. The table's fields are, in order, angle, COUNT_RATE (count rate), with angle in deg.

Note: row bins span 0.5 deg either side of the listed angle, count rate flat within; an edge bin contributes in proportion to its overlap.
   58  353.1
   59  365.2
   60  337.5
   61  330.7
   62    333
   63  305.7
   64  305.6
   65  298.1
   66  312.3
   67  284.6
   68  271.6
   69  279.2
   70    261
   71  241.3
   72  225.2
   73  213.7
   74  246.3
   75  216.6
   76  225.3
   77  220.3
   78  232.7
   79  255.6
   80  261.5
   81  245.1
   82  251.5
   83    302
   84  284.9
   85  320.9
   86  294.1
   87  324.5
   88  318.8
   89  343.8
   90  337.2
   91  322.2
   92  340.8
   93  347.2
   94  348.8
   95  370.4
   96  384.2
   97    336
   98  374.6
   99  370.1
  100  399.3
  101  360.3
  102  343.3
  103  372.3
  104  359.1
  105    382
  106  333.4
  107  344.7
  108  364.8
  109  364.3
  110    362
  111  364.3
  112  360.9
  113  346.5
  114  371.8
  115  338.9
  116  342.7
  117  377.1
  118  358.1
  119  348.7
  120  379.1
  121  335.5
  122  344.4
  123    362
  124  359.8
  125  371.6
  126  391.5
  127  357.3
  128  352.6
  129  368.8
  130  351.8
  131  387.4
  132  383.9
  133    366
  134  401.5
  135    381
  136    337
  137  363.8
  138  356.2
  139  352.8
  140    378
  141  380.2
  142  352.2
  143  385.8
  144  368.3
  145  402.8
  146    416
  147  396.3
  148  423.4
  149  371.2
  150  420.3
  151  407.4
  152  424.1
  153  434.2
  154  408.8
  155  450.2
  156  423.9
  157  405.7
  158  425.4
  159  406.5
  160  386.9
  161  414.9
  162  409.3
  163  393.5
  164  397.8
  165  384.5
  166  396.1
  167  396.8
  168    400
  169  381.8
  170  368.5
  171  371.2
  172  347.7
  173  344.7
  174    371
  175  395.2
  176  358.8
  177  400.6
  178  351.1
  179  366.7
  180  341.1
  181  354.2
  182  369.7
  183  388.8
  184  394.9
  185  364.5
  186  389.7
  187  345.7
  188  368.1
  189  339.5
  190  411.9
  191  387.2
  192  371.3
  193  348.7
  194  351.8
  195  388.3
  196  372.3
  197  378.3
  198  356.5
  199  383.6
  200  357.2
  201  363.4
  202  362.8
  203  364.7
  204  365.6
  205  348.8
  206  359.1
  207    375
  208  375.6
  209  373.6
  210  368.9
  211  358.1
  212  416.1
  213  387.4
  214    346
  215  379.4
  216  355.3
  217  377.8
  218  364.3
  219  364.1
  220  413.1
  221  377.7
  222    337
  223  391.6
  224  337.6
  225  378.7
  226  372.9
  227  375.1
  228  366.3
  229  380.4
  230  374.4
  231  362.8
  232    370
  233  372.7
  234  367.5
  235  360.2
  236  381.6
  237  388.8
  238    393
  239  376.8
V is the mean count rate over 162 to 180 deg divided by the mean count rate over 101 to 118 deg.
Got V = 1.1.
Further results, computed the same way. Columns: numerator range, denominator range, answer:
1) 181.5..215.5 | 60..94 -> 1.30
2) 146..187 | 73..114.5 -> 1.21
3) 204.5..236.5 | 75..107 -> 1.16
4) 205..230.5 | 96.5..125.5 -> 1.03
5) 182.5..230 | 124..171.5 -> 0.95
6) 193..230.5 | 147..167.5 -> 0.91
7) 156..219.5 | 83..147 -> 1.05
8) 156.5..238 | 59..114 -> 1.19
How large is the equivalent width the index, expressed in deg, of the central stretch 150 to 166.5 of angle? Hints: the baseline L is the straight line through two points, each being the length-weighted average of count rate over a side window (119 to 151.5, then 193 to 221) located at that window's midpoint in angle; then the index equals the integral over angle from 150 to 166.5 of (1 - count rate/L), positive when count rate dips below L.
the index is -1.66 deg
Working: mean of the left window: 375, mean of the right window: 370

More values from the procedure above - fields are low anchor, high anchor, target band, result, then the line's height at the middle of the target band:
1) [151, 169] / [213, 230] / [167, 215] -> 2.33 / 389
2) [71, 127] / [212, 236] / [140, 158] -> -3.07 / 345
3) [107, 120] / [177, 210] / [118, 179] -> -3.39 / 363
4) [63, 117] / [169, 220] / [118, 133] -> -1.35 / 334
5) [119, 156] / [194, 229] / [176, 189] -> 0.23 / 375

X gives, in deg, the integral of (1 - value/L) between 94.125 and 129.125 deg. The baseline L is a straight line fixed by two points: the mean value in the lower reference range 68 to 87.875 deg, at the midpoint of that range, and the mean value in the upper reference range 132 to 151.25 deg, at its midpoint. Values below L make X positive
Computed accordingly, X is -4.2 deg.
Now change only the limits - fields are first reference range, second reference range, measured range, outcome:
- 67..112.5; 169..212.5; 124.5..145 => -2.0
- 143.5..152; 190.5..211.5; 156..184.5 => 0.3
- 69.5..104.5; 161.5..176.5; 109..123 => -1.1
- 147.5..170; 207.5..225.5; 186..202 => 0.7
